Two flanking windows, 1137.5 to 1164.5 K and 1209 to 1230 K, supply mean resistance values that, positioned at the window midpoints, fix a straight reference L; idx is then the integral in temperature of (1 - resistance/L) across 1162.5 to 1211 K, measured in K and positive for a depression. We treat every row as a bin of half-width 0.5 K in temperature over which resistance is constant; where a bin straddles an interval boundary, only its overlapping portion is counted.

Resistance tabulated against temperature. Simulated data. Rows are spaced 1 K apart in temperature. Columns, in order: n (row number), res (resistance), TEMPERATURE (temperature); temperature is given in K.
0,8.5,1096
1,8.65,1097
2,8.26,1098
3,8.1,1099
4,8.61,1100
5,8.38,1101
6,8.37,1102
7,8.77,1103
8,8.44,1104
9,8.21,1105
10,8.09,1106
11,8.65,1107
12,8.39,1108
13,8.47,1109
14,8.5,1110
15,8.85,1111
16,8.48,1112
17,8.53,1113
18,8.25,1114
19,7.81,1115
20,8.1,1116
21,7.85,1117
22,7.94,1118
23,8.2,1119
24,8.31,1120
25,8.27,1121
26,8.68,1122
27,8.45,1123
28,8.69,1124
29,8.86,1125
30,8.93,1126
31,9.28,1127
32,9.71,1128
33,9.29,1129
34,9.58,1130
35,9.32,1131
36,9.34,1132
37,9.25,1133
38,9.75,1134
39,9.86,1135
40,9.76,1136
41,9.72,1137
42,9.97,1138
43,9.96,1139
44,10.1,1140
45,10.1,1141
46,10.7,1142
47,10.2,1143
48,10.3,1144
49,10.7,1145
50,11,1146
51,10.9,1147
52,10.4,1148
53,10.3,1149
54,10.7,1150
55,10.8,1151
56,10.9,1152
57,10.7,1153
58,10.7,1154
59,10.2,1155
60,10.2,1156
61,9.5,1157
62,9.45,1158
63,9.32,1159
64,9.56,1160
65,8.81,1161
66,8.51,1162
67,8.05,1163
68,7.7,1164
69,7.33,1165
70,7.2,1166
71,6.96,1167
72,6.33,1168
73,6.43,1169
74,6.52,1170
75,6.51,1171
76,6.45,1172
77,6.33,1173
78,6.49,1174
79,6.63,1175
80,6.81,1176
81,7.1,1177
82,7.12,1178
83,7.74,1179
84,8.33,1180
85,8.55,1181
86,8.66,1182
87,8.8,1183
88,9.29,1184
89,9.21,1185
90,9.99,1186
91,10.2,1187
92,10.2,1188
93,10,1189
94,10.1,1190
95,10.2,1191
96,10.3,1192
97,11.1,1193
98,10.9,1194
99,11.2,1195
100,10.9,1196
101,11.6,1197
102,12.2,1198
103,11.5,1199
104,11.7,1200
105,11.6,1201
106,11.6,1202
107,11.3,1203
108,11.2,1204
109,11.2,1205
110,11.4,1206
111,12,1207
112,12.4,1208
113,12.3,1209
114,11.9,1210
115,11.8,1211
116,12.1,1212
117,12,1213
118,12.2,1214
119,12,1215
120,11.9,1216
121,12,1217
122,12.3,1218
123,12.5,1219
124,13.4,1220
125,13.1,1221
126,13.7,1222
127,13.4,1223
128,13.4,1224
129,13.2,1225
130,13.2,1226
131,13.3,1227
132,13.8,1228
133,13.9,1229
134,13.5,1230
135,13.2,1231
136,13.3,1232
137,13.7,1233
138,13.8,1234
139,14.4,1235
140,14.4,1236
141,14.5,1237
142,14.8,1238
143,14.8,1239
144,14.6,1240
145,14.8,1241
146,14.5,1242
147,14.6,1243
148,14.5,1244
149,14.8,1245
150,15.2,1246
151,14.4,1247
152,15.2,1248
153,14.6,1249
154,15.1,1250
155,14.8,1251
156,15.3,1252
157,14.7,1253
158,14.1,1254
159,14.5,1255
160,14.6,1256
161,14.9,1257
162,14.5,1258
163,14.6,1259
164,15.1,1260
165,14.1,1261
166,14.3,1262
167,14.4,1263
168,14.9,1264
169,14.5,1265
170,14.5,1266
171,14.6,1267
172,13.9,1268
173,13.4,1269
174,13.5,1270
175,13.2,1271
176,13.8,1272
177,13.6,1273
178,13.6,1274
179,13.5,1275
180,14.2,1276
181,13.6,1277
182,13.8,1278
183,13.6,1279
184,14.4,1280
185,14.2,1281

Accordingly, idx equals 9.0 K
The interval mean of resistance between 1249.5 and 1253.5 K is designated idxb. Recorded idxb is 15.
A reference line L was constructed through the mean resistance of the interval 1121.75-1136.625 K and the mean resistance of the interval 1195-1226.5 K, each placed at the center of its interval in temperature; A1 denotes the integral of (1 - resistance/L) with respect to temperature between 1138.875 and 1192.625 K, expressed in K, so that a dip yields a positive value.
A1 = 7.68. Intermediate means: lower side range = 9.26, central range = 8.99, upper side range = 12.1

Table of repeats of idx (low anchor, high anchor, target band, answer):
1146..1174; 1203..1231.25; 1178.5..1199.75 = 1.3 K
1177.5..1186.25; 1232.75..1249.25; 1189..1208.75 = -1.8 K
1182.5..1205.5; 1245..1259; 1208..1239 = -0.8 K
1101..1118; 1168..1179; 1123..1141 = -4.0 K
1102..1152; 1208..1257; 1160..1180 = 7.0 K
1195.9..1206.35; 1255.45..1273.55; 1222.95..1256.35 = -2.8 K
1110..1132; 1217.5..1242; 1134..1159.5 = -1.1 K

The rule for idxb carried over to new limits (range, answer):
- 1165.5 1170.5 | 6.69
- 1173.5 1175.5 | 6.56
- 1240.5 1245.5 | 14.6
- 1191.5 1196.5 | 10.9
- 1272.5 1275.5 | 13.6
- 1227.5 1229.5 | 13.9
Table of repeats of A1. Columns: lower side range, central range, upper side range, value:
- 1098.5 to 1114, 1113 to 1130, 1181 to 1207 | 0.5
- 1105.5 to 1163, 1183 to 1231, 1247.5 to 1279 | 1.6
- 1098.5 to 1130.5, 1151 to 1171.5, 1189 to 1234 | 3.3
